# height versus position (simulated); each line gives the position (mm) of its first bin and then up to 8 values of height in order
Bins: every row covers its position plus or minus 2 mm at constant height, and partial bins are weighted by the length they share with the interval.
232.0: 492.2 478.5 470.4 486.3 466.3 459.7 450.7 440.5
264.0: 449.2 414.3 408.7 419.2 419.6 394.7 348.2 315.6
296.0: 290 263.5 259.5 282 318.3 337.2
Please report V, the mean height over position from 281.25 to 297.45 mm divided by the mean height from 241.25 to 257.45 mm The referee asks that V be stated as 0.73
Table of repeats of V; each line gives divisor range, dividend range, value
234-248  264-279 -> 0.88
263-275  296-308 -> 0.64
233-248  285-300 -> 0.66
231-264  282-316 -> 0.67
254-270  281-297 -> 0.79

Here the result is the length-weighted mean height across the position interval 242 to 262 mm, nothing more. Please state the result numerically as 461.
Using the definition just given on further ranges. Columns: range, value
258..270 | 435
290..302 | 290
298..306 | 262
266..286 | 411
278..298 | 354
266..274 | 412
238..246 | 478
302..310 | 271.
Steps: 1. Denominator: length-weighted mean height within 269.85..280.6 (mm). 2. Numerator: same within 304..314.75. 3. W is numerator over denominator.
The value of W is 0.71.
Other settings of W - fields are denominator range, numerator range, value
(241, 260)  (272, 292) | 0.84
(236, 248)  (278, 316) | 0.68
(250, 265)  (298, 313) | 0.62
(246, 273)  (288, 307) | 0.65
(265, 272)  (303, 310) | 0.65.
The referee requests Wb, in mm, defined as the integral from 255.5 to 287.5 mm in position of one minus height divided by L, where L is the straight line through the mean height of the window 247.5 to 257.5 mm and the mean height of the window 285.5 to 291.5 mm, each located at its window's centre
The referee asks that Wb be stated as -1.8 mm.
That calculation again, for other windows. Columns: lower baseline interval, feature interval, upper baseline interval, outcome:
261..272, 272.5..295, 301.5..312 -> -0.72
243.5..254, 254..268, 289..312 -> -0.56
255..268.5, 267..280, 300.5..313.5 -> -0.52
